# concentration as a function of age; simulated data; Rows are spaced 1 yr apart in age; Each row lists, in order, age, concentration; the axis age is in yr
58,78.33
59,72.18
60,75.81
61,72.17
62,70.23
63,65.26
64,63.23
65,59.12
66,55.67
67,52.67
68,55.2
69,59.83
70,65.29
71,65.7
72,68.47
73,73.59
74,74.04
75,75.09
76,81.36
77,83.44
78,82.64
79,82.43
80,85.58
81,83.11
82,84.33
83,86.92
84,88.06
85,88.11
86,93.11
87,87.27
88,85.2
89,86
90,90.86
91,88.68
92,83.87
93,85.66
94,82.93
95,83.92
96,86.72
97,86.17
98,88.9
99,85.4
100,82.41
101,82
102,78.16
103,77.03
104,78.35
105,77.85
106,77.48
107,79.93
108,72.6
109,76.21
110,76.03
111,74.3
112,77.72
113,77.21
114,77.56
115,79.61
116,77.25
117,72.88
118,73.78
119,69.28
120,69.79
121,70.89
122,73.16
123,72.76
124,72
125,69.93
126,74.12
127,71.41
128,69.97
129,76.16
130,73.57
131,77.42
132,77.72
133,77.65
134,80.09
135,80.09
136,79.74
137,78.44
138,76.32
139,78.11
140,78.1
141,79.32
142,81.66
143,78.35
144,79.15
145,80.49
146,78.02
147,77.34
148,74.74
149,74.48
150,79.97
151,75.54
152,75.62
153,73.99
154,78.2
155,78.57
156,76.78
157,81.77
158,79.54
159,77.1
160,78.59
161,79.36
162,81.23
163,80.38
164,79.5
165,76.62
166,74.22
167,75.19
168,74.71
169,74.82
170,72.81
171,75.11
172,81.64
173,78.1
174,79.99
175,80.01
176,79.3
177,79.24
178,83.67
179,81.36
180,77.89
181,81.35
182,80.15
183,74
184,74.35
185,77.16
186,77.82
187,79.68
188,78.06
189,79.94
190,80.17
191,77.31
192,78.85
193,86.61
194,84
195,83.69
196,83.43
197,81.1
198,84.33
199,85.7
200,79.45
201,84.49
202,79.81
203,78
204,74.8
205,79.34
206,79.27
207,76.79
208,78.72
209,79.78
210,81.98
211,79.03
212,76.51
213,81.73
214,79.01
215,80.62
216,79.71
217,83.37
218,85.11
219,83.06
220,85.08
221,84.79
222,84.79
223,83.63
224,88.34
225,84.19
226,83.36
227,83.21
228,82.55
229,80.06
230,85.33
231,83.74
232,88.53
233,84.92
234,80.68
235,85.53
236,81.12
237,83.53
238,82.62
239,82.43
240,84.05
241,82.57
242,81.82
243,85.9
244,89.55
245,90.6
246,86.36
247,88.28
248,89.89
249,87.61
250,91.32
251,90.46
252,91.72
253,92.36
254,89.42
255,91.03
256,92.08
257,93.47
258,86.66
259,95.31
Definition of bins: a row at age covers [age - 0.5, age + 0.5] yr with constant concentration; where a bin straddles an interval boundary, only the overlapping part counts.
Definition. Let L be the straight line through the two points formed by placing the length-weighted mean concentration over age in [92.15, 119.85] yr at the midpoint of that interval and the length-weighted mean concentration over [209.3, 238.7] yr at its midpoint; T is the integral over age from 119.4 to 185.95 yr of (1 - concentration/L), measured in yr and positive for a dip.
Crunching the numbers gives 2.9 yr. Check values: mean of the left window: 79.1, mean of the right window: 82.9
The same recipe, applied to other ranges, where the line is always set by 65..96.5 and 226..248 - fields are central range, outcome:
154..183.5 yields 1.28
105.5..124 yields 1.17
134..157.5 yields 0.86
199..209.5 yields 0.50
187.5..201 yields 0.17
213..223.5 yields 0.12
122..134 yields 0.94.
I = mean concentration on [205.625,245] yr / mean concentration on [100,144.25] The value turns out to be 1.09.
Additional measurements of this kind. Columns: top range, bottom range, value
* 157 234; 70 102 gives 0.97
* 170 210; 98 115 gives 1.02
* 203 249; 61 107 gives 1.06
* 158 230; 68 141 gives 1.02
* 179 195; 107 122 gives 1.06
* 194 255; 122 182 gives 1.08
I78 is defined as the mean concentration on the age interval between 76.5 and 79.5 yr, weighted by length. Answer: 82.8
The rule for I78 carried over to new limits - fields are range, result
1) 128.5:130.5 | 74.9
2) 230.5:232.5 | 86.1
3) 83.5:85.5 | 88.1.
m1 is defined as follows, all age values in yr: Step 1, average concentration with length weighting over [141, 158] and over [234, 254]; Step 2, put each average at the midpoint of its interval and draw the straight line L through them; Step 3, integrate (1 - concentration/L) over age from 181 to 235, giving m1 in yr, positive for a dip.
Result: 1.3 yr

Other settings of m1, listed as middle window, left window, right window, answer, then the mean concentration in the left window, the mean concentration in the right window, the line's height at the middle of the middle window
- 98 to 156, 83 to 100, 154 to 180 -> 4.27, 86.8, 78.4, 82.8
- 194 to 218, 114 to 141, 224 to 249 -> 0.41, 75.1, 84.8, 82.1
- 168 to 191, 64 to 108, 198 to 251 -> 0.96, 78.8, 83.2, 81.8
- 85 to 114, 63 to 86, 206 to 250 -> -2.72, 73.6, 83.5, 75.2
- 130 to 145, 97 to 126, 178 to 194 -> -0.21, 76.6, 79.3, 77.5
